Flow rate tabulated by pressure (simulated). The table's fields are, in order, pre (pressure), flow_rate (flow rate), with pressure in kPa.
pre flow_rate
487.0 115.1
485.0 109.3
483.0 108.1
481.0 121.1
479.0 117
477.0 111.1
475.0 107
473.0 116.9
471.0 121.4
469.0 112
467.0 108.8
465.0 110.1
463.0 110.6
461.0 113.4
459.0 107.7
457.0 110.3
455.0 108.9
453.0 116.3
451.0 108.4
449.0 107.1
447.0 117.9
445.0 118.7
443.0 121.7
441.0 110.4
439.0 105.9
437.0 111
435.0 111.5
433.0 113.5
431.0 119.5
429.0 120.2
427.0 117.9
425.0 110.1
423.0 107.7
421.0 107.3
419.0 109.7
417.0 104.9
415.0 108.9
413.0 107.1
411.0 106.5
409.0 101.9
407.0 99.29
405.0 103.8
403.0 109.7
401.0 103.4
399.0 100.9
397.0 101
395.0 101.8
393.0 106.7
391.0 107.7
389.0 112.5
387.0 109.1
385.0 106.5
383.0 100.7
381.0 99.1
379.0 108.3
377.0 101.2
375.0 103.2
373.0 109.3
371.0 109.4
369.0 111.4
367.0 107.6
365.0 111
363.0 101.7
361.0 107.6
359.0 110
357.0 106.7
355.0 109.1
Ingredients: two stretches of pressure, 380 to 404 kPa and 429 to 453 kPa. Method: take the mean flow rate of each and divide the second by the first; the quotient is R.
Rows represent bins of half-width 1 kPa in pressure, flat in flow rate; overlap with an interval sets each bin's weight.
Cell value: 1.08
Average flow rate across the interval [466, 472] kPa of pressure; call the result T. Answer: 114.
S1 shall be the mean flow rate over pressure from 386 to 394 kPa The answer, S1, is 109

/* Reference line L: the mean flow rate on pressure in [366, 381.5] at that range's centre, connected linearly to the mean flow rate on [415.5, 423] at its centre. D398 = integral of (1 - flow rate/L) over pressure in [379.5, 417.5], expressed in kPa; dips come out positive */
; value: 0.8 kPa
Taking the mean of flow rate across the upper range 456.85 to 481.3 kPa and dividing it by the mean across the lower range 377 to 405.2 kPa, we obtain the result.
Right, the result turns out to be 1.1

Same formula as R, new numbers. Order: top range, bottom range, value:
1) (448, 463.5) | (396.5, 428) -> 1.04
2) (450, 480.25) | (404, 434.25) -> 1.03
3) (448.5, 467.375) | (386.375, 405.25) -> 1.04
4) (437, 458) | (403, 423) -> 1.06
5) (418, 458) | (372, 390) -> 1.07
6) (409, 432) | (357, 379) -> 1.03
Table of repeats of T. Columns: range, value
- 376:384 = 102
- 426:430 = 119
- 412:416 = 108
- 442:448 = 119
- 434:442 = 110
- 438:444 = 113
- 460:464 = 112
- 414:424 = 108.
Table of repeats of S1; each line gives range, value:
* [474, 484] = 113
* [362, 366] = 106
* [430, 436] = 115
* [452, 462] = 111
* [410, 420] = 107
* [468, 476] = 114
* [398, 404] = 105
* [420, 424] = 108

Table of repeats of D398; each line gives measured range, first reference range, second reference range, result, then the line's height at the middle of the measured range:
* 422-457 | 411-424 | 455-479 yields -1.22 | 109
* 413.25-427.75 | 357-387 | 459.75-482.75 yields 0.07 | 110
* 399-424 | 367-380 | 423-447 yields 1.35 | 112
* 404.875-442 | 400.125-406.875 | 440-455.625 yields -0.19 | 109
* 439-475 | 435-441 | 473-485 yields -0.54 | 111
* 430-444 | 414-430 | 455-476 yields -0.28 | 111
